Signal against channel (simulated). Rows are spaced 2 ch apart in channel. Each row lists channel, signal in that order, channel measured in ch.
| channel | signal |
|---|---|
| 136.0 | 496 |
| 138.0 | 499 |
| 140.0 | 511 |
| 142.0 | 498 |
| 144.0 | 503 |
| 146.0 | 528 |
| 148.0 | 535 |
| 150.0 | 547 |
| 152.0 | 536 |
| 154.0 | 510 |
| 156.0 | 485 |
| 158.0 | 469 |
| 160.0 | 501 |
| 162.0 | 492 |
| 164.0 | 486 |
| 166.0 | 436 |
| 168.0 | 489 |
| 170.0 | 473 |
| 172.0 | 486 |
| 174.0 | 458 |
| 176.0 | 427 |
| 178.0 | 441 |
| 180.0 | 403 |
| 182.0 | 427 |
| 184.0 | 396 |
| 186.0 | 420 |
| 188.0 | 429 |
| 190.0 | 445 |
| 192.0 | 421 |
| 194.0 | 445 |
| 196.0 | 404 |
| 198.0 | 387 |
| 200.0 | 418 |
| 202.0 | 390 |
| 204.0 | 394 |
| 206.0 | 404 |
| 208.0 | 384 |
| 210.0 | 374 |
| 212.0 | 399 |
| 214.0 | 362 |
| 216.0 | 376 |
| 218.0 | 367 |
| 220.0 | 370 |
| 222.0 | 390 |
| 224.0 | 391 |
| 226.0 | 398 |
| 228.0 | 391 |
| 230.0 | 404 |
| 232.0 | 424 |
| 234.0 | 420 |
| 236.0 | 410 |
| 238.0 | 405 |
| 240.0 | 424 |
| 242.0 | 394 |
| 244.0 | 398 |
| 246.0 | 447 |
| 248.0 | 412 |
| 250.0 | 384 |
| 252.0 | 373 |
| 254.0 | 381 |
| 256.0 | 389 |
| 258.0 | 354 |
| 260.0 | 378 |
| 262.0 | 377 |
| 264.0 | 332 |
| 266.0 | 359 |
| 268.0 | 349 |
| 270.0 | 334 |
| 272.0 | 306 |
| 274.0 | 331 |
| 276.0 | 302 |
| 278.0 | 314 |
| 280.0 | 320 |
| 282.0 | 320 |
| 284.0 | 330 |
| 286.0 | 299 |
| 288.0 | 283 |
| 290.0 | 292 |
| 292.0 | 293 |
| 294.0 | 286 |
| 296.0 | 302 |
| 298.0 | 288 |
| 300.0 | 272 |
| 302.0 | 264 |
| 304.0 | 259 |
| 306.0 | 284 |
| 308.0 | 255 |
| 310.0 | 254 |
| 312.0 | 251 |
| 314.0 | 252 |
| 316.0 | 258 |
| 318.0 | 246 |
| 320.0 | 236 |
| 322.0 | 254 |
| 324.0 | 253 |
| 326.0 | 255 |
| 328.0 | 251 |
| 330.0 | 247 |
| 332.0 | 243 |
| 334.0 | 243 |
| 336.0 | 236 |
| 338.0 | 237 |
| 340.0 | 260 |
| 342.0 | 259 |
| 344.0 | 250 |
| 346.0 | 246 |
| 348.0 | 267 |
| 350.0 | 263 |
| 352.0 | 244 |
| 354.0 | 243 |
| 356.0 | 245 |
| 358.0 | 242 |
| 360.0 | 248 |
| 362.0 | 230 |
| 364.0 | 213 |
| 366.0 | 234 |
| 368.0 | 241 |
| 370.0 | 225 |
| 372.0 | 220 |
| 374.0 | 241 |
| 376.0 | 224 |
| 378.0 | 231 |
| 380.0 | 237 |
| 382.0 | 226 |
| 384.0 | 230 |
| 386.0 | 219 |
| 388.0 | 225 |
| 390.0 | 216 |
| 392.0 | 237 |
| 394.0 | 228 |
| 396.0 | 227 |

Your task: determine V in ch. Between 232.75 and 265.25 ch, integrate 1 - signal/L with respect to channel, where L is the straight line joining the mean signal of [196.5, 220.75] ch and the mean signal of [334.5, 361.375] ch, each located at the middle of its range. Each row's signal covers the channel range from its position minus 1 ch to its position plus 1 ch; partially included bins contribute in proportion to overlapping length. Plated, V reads -4.3 ch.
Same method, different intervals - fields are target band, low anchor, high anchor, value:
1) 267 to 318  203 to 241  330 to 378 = 3.6 ch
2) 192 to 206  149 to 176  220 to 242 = 1.1 ch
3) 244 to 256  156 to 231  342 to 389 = -1.3 ch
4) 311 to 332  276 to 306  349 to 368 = 1.5 ch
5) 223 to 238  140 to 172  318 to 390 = -0.1 ch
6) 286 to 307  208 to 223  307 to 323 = -0.7 ch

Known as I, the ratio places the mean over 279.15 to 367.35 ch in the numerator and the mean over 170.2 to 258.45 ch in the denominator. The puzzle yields 0.6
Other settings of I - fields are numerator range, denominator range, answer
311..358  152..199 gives 0.55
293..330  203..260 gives 0.67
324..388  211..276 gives 0.63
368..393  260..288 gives 0.69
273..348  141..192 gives 0.57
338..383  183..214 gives 0.59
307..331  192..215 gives 0.63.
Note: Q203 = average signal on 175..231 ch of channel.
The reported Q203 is 402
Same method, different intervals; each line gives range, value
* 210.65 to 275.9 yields 381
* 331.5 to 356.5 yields 249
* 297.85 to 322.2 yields 259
